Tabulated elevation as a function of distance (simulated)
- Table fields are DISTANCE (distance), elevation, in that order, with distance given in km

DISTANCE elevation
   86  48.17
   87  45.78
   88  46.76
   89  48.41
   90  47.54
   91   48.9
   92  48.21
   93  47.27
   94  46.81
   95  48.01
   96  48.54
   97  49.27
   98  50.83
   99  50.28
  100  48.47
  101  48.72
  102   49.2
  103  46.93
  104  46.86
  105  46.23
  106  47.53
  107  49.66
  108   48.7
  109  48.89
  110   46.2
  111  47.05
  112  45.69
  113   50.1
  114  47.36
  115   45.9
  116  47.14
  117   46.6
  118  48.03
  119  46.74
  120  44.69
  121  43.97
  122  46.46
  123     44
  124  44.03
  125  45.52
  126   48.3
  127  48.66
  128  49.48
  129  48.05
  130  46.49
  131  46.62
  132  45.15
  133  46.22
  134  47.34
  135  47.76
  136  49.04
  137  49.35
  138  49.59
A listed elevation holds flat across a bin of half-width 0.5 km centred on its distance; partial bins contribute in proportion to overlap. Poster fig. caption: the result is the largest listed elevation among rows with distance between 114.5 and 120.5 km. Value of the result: 48.03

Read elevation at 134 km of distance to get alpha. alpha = 47.34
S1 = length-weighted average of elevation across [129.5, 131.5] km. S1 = 46.6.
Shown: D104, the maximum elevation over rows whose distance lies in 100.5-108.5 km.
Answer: 49.66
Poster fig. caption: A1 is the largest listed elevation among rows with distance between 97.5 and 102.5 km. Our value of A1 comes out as 50.83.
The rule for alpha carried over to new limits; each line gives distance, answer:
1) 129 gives 48.05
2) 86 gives 48.17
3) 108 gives 48.7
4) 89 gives 48.41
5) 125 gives 45.52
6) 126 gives 48.3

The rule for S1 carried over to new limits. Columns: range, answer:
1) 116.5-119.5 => 47.1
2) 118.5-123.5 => 45.2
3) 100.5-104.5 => 47.9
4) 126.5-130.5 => 48.2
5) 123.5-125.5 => 44.8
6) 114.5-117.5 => 46.5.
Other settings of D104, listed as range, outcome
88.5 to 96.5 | 48.9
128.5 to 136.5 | 49.04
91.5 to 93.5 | 48.21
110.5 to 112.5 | 47.05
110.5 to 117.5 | 50.1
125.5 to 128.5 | 49.48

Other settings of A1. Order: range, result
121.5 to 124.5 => 46.46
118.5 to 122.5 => 46.74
